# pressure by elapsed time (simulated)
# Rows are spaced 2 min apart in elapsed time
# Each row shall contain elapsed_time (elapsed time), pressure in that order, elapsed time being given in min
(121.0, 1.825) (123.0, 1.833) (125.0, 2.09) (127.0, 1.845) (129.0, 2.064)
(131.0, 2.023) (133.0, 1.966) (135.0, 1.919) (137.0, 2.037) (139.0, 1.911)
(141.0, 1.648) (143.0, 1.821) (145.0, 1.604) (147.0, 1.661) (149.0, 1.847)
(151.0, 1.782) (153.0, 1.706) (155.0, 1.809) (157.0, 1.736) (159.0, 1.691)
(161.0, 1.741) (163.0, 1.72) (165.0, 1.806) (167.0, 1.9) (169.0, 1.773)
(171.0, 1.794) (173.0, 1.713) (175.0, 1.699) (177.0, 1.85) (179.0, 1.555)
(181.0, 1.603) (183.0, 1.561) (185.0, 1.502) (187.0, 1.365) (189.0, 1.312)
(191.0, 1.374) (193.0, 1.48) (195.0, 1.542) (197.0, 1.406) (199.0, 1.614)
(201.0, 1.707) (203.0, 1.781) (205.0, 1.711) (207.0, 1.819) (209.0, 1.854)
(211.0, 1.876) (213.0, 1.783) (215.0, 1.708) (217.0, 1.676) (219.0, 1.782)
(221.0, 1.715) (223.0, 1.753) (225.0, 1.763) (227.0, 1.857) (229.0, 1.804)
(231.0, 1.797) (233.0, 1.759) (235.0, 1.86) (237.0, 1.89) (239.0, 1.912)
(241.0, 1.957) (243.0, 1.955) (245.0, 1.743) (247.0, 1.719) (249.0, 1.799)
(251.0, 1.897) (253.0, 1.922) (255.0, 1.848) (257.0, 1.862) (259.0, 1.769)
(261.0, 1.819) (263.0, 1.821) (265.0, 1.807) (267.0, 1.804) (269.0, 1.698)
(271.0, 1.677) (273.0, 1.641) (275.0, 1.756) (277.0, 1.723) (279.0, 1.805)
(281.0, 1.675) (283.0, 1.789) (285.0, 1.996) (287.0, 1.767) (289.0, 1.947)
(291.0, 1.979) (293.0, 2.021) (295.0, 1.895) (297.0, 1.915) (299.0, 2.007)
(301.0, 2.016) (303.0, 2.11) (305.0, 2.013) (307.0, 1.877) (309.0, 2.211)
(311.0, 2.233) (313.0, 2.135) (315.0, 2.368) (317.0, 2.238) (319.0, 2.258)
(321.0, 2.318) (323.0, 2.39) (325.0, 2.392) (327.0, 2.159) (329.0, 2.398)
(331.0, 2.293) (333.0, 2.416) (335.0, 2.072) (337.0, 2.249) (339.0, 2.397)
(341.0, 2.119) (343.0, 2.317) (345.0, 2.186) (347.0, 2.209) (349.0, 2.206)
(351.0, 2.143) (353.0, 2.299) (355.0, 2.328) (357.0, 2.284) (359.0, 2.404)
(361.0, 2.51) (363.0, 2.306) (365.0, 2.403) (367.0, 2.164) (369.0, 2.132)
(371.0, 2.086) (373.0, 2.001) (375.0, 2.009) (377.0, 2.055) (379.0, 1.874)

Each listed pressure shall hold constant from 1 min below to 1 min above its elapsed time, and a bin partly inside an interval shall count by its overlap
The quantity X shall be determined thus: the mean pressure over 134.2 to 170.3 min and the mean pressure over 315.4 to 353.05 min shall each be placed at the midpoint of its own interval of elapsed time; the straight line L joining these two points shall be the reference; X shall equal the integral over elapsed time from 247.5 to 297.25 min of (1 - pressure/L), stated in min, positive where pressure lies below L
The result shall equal 6.6 min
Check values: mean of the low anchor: 1.78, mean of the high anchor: 2.27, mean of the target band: 1.82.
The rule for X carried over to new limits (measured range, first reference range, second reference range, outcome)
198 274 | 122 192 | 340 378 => 5.47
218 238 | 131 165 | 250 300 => 0.23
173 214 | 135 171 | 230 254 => 4.32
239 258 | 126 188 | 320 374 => 1.39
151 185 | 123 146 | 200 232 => 2.30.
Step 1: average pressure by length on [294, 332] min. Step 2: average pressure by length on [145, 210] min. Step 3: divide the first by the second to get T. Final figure 1.30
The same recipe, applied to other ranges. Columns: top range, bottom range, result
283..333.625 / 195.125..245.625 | 1.20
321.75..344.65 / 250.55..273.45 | 1.27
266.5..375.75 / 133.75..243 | 1.22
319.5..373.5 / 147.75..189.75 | 1.34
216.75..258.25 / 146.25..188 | 1.07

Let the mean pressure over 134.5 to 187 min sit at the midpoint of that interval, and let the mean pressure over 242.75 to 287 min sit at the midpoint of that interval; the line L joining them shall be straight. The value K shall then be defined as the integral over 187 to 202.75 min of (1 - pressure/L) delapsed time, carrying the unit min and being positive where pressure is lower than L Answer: 2.3 min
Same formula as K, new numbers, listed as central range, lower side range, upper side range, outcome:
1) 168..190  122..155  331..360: 3.68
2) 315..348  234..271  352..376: -2.41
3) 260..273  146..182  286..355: 1.67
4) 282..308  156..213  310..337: 2.48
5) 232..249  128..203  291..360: 0.81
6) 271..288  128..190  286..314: 1.79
